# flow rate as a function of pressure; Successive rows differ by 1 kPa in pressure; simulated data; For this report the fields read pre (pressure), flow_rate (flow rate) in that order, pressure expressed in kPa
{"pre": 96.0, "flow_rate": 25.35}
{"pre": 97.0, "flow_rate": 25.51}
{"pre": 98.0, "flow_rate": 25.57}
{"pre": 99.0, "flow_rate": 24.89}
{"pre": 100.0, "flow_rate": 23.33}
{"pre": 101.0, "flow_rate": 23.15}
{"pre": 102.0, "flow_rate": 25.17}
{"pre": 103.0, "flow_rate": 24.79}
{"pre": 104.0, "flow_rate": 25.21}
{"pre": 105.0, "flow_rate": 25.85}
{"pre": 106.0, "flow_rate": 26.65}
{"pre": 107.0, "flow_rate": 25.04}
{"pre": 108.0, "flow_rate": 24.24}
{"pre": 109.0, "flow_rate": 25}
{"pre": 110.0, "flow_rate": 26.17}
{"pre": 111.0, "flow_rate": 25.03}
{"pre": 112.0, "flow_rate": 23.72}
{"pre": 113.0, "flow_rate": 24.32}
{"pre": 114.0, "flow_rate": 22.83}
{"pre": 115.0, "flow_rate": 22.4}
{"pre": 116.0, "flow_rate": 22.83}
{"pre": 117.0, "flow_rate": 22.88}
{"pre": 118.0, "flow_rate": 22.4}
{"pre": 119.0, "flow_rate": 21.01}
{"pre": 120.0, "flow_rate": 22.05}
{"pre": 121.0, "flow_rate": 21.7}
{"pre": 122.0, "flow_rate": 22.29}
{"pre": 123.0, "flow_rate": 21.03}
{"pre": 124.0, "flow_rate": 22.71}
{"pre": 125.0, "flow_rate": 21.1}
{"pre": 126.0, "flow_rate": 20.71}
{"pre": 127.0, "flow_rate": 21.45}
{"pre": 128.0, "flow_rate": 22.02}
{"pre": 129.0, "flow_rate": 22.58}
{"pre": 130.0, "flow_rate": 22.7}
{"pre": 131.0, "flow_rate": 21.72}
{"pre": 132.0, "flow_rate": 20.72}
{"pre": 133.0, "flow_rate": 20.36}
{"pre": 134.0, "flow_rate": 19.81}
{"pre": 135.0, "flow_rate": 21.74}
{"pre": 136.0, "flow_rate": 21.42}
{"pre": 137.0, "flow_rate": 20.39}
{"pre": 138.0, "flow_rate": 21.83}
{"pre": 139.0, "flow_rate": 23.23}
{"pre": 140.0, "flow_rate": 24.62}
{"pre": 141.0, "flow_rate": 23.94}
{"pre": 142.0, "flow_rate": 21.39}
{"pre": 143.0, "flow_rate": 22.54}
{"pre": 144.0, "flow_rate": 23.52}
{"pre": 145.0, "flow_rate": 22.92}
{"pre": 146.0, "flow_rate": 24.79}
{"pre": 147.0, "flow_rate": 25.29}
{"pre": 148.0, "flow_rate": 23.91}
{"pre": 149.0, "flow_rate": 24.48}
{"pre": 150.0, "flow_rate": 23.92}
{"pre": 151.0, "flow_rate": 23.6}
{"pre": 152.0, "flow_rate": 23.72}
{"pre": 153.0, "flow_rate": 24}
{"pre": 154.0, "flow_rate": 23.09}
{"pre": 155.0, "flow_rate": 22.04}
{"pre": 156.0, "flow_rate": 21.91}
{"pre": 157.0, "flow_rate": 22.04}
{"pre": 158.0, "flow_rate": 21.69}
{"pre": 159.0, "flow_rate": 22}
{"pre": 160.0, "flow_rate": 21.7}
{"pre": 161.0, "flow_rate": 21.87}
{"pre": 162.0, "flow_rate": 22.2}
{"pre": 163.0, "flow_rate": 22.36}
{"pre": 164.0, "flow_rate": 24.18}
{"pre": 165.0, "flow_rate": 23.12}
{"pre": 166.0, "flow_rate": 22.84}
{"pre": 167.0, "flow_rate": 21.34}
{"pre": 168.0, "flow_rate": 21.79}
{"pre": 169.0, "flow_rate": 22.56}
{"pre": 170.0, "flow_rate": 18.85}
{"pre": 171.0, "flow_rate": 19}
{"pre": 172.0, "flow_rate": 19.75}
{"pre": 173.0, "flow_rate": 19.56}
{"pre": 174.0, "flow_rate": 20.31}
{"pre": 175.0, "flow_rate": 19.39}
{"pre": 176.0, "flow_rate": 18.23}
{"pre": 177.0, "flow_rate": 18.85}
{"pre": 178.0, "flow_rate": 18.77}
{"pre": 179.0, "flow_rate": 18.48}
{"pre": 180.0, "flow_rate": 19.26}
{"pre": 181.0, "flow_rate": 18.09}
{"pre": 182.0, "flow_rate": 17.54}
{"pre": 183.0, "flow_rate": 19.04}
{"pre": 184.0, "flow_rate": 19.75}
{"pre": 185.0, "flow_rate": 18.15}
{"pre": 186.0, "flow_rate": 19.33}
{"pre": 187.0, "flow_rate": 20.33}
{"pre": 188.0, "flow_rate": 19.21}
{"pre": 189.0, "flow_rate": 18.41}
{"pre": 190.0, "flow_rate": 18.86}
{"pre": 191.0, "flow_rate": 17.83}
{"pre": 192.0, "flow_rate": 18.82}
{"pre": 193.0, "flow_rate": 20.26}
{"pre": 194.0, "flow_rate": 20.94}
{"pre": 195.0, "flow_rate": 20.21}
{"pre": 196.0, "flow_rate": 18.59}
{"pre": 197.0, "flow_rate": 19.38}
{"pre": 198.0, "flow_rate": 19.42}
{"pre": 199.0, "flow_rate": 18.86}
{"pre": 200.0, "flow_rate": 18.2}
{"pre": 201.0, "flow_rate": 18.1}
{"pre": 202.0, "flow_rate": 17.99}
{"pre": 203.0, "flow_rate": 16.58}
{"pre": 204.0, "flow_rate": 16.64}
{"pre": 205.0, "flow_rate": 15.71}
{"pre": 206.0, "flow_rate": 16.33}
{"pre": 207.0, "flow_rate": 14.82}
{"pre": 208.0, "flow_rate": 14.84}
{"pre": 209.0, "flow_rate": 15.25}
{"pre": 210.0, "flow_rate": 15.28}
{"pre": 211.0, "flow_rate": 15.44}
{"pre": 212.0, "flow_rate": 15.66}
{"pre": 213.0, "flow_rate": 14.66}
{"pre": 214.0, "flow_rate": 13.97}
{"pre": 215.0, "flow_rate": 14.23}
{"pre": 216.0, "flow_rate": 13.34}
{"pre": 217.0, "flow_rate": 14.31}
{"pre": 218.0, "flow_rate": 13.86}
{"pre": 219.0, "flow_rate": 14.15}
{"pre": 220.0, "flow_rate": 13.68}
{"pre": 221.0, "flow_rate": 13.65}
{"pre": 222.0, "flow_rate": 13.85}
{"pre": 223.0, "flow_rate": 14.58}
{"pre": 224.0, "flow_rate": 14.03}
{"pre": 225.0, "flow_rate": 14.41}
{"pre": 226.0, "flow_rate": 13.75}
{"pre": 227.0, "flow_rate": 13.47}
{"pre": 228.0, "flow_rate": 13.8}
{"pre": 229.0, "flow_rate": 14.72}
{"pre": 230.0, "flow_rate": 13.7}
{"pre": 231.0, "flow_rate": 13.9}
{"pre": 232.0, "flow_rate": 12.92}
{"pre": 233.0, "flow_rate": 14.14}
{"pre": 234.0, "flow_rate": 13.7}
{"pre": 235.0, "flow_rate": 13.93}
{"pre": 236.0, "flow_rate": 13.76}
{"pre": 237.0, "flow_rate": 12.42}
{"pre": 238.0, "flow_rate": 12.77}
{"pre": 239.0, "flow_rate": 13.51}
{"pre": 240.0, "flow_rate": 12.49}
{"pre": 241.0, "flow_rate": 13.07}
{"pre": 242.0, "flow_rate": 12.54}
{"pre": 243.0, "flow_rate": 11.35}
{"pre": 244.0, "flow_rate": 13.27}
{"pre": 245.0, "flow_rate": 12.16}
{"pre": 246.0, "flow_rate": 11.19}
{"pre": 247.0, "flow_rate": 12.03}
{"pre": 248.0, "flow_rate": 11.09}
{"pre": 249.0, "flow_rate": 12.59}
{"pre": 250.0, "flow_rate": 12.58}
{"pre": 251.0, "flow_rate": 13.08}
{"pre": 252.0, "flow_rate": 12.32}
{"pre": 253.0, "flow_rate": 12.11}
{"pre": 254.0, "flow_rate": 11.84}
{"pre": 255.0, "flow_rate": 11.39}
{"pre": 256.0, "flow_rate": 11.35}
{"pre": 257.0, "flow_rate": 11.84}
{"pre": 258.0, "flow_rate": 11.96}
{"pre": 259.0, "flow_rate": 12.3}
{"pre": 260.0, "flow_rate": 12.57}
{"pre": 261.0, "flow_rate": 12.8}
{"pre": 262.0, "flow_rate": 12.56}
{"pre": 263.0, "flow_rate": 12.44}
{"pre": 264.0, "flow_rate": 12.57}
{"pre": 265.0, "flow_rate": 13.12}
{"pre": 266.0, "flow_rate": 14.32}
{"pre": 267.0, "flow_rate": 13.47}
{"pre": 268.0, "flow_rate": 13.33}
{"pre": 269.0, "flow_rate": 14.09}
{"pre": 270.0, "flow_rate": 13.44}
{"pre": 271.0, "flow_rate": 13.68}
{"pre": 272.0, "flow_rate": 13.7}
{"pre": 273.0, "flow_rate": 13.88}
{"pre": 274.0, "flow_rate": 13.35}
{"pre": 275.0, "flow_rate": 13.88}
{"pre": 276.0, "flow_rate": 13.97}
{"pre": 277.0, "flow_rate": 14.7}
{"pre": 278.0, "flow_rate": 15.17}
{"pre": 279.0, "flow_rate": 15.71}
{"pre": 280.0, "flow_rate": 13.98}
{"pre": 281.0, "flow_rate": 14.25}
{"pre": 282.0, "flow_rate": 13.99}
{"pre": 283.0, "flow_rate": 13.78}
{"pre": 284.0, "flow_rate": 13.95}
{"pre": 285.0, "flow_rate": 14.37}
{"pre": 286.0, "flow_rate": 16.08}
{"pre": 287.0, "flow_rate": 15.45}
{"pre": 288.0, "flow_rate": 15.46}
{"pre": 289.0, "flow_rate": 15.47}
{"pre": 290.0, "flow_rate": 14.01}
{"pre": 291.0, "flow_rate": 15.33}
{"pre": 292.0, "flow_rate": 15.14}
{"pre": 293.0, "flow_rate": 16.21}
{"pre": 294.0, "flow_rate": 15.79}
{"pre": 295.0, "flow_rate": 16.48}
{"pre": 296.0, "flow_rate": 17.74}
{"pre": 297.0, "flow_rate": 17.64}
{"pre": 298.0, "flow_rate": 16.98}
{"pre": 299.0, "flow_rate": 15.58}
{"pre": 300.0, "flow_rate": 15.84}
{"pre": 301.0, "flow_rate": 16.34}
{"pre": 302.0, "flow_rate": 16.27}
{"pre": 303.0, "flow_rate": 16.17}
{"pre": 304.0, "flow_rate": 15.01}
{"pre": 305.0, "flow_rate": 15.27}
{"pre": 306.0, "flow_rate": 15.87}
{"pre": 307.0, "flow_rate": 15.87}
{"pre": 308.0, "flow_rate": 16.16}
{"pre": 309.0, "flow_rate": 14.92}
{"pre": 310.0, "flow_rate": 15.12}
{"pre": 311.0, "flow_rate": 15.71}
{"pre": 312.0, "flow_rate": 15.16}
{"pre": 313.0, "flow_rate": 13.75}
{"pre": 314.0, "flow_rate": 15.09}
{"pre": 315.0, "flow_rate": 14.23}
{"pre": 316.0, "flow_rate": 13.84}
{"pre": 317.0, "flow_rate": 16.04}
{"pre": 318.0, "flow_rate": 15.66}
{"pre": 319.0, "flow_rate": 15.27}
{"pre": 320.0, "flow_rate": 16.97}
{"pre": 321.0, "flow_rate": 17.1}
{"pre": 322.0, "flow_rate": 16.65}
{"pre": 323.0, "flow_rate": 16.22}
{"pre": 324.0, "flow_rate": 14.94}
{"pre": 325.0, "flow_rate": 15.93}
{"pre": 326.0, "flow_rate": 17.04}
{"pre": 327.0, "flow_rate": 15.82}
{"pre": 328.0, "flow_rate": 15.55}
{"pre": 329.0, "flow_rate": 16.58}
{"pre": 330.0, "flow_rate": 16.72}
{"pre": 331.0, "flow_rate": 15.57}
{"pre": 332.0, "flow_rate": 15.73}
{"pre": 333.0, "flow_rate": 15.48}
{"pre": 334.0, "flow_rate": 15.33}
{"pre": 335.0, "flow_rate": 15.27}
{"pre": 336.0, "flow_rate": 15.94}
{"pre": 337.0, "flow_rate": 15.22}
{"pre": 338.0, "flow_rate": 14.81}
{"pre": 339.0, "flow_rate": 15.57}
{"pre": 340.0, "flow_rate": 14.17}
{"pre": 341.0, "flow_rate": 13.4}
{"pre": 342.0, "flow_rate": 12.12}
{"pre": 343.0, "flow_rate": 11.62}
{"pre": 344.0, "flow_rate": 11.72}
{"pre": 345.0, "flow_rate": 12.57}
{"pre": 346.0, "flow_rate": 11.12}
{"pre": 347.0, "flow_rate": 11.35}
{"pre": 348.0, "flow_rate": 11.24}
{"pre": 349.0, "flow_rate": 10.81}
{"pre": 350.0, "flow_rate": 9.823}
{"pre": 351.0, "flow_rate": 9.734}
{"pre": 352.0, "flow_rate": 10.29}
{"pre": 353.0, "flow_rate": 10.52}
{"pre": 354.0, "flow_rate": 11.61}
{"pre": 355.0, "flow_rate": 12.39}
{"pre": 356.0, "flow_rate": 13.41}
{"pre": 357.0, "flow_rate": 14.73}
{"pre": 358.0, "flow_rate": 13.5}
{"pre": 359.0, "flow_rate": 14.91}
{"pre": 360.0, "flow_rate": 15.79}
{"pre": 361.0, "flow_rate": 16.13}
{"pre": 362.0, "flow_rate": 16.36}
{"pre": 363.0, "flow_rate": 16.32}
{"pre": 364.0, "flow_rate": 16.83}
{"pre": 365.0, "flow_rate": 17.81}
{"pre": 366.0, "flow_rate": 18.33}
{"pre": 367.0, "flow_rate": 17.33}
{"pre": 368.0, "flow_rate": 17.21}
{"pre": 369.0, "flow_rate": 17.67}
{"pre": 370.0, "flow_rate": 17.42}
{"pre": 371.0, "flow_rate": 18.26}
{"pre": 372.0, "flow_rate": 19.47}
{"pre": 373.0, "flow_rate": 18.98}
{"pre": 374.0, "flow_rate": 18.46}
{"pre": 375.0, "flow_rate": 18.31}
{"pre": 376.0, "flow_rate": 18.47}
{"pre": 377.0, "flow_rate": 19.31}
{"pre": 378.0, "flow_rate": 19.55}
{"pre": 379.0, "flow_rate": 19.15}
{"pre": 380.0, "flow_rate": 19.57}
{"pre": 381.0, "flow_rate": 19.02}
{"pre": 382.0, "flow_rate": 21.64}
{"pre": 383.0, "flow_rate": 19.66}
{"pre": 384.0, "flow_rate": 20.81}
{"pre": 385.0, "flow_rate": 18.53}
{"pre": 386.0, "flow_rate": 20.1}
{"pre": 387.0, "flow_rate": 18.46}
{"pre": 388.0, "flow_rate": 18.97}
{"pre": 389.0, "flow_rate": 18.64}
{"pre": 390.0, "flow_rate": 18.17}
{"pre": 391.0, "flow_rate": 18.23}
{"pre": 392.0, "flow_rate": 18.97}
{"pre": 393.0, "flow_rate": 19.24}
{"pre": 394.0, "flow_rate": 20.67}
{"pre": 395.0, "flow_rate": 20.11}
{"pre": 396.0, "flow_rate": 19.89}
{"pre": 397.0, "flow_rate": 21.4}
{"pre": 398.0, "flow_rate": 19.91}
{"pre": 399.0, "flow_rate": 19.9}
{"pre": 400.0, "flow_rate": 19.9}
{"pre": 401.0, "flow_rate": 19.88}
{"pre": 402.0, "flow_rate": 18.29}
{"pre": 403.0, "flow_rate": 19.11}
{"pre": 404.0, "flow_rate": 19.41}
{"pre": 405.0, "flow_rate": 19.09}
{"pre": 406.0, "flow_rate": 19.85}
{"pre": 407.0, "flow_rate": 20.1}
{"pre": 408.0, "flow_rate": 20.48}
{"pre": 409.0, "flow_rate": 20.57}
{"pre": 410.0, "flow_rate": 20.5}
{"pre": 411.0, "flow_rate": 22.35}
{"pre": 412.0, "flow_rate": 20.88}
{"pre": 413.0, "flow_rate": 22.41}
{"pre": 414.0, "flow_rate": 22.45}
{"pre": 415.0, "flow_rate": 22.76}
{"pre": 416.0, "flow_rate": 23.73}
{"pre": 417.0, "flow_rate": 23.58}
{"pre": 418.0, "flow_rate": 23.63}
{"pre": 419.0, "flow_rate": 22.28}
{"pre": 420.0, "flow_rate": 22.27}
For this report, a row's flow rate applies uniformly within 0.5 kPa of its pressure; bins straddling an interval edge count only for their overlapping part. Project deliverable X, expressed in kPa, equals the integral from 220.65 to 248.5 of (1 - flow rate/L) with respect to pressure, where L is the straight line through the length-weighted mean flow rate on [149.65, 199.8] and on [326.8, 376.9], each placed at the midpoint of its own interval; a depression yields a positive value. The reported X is 8.1 kPa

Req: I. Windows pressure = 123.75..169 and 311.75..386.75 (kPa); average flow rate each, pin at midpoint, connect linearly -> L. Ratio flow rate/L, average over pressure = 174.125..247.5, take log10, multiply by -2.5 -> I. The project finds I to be 0.271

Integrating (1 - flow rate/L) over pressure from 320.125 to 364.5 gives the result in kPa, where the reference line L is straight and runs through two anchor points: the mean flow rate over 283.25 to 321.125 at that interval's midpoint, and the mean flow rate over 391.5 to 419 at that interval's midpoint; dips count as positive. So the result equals 8.4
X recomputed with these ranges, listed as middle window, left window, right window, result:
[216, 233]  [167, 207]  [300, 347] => 3.7 kPa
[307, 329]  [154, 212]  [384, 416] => 4.6 kPa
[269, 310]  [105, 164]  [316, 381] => 5.3 kPa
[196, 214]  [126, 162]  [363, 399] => 4.1 kPa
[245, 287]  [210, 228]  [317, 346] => 4.0 kPa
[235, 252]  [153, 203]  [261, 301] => 4.2 kPa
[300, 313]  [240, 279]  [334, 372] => -2.0 kPa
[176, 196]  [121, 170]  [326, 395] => 2.1 kPa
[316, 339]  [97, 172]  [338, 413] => 3.0 kPa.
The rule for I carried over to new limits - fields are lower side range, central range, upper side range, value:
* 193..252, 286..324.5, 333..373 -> -0.09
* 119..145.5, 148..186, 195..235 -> -0.10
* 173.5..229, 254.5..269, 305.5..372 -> 0.26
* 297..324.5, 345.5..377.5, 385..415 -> 0.20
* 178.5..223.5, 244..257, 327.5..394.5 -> 0.36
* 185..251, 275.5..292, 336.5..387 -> 0.05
